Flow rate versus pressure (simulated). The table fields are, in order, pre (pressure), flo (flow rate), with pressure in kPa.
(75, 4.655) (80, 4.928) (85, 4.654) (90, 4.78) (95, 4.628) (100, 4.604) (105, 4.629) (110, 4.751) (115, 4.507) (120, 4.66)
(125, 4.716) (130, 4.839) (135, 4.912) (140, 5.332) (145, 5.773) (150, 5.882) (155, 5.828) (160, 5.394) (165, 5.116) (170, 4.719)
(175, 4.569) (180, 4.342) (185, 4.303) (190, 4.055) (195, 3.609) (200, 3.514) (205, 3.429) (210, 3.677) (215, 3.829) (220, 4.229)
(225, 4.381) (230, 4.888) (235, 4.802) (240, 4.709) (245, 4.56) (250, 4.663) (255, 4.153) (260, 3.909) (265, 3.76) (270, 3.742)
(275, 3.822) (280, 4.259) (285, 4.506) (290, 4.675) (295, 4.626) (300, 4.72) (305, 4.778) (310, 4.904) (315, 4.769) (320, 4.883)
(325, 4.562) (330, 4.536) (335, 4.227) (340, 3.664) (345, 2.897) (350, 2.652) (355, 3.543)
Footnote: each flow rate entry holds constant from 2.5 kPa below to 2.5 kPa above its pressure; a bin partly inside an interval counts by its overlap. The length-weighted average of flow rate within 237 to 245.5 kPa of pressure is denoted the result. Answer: 4.66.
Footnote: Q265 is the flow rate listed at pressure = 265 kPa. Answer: 3.76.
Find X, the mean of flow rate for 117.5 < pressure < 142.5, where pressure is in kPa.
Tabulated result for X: 4.89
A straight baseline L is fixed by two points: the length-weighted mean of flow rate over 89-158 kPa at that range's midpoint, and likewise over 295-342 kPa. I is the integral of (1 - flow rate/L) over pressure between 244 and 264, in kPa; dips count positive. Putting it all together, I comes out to 1.9 kPa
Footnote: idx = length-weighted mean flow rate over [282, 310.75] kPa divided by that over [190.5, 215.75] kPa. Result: 1.3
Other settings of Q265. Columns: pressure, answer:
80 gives 4.928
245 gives 4.56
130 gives 4.839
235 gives 4.802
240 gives 4.709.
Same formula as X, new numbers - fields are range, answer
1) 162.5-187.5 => 4.61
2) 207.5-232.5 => 4.2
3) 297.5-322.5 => 4.81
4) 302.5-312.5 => 4.84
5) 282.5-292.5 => 4.59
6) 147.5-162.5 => 5.7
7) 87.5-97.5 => 4.7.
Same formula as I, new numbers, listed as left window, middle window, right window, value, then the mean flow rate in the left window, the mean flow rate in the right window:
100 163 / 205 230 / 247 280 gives 1.9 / 5.08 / 4.04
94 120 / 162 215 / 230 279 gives 3.6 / 4.63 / 4.27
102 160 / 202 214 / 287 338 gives 3.2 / 5.09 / 4.66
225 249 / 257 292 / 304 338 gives 4.4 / 4.7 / 4.65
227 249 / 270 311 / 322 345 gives -0.9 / 4.73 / 4.11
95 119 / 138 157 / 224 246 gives -4.3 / 4.63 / 4.69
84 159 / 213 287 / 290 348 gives 5.3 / 4.98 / 4.41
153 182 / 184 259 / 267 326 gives 9.5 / 4.99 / 4.51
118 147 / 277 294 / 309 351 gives -0.5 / 5.03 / 4.15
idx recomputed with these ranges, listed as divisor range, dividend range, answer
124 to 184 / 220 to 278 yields 0.84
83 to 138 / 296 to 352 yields 0.91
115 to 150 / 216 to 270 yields 0.86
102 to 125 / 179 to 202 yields 0.85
